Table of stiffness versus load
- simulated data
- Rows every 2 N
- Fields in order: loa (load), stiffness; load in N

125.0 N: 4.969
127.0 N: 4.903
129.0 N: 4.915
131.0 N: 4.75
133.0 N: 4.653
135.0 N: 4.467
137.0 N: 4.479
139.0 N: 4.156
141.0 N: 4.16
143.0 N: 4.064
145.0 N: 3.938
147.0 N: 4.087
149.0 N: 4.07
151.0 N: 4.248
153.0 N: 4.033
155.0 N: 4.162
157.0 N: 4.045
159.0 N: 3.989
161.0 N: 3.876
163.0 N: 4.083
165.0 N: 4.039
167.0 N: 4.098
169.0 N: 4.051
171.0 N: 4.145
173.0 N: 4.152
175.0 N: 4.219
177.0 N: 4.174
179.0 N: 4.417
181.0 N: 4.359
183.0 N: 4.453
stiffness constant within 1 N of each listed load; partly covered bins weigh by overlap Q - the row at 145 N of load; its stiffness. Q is 3.938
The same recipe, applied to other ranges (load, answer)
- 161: 3.876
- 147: 4.087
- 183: 4.453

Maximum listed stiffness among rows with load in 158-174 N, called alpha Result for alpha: 4.152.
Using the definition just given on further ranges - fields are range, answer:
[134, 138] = 4.479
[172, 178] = 4.219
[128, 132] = 4.915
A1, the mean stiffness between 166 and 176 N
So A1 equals 4.13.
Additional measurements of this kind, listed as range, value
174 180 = 4.27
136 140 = 4.32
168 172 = 4.1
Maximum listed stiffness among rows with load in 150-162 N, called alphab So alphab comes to 4.248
